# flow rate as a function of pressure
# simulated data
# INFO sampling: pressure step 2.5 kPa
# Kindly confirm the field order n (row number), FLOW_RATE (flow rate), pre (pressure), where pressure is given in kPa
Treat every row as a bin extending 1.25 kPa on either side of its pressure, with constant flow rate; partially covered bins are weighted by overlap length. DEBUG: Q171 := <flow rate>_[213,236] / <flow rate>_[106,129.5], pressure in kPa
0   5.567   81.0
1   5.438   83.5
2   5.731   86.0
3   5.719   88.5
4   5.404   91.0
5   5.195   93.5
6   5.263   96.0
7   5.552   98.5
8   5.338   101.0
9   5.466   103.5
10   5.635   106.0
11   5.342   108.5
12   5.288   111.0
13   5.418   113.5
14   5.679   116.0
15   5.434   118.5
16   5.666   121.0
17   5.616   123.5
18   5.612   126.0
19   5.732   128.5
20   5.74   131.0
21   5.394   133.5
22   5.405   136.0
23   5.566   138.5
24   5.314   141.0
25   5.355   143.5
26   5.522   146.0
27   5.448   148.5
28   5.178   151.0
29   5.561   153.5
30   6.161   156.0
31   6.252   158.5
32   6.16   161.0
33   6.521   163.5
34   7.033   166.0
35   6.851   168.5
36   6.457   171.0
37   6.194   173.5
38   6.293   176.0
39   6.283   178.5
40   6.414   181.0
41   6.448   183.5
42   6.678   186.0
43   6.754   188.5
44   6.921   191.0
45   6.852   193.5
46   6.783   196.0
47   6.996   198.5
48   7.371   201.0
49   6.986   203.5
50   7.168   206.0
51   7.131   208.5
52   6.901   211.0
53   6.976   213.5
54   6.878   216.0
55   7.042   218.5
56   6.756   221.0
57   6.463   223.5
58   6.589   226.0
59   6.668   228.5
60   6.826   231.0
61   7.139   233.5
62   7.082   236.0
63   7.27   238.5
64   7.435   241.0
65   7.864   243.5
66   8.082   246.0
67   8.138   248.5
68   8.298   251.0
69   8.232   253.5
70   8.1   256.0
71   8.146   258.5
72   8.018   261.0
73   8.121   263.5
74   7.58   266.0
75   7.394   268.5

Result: 1.23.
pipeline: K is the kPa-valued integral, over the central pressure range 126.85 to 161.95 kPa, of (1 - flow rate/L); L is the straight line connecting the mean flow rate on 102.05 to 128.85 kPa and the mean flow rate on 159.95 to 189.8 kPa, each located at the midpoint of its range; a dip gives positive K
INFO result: 2.2 kPa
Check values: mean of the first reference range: 5.53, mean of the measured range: 5.62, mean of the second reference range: 6.51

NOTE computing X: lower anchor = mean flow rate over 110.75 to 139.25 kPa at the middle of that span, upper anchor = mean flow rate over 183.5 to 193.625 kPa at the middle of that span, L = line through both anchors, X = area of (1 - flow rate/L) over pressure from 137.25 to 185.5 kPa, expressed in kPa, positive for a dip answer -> 1.4 kPa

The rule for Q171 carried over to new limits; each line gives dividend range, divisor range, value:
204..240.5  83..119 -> 1.27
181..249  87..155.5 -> 1.28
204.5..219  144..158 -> 1.25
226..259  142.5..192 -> 1.22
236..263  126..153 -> 1.45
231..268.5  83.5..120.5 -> 1.42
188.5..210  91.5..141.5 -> 1.28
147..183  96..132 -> 1.12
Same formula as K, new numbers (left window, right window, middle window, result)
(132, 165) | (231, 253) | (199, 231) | 0.70 kPa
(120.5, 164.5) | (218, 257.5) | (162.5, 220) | -2.08 kPa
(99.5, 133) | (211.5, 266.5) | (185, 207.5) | -0.60 kPa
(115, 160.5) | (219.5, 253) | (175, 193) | -0.45 kPa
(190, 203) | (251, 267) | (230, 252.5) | 0.51 kPa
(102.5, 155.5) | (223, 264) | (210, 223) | 0.36 kPa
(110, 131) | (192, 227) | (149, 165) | 0.43 kPa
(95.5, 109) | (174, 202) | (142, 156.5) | 1.49 kPa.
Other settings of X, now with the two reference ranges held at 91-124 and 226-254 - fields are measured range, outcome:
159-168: -0.4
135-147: 1.1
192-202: -0.2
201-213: -0.2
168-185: 0.3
